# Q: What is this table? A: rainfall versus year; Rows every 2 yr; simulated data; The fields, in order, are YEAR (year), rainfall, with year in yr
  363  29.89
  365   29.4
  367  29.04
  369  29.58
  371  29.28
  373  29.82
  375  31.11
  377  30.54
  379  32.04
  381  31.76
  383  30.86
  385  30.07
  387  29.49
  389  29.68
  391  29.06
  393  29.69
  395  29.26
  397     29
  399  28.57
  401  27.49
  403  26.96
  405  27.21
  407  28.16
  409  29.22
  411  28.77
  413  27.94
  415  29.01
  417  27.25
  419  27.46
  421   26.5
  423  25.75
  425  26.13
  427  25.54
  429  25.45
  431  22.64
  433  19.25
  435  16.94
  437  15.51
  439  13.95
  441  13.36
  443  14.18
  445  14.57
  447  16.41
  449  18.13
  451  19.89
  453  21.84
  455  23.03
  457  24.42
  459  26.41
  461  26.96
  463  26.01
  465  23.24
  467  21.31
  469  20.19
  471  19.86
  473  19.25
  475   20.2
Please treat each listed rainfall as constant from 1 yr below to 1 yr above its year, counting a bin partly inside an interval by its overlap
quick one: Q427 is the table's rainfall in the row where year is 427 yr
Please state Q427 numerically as 25.54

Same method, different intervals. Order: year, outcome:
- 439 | 13.95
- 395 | 29.26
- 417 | 27.25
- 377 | 30.54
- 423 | 25.75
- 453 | 21.84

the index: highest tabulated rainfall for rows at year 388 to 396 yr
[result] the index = 29.69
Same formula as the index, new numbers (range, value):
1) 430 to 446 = 22.64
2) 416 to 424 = 27.46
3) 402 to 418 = 29.22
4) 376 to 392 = 32.04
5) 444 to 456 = 23.03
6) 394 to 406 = 29.26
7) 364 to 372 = 29.58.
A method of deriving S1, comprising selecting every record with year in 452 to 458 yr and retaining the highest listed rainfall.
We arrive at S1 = 24.42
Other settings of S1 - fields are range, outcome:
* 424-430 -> 26.13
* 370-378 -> 31.11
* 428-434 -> 25.45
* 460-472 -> 26.96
